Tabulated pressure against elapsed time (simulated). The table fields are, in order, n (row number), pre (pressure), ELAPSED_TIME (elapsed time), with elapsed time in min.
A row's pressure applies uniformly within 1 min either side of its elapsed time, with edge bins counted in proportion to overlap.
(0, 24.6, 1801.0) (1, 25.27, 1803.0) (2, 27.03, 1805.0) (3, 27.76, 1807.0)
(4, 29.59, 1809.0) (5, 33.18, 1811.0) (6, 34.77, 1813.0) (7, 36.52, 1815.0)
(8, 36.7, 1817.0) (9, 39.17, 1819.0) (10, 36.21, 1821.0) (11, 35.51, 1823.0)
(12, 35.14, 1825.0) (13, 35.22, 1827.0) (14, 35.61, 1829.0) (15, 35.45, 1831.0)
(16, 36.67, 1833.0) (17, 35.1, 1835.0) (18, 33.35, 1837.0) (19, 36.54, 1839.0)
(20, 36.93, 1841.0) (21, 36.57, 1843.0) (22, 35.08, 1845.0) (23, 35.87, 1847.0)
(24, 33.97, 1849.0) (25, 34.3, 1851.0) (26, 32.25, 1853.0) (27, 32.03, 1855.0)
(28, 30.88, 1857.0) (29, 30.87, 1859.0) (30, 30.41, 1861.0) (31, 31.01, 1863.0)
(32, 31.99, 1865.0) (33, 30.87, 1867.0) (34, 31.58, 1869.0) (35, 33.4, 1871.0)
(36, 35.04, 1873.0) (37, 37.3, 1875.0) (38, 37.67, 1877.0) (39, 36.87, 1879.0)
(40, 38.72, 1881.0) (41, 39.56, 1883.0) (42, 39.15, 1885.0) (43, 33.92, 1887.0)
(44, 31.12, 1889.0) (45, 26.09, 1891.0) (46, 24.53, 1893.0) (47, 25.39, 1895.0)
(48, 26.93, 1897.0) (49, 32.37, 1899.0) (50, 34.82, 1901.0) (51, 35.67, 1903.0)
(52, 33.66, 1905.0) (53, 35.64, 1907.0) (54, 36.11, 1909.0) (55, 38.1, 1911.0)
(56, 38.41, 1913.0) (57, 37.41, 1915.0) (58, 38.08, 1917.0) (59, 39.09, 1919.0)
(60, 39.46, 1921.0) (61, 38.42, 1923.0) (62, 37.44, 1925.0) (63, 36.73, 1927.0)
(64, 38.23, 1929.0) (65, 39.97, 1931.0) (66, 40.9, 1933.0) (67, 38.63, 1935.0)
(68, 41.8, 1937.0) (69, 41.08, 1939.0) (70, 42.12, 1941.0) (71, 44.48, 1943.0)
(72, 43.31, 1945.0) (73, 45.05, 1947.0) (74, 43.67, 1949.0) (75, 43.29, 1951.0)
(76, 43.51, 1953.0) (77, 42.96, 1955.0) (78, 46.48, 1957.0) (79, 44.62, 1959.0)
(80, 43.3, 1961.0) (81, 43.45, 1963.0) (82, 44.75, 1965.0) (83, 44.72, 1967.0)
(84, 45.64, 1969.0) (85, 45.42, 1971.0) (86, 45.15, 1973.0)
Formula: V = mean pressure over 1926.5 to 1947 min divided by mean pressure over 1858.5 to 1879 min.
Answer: 1.23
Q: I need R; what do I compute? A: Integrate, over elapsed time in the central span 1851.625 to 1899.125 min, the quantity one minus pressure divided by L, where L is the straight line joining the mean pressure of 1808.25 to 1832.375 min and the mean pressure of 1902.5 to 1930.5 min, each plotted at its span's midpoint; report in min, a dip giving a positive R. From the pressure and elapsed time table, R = 5.2 min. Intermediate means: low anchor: 35.3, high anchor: 37.4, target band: 32.5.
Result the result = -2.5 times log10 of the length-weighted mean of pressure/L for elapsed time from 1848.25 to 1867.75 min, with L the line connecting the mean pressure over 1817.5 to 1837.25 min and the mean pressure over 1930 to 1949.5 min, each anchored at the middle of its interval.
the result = 0.18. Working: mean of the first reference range 35.9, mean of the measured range 31.8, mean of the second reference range 42.1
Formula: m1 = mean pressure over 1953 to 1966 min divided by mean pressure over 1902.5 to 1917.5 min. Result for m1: 1.21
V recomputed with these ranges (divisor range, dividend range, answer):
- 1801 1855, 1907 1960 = 1.20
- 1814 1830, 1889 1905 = 0.82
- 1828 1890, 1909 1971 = 1.20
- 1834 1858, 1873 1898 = 0.96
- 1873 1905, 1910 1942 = 1.17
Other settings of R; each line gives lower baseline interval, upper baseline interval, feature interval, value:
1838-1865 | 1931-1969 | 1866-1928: 5.2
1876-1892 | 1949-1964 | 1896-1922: 1.7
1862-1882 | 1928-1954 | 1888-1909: 3.7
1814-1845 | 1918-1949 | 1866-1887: 1.2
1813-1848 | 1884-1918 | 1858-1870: 1.2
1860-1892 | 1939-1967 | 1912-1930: 0.7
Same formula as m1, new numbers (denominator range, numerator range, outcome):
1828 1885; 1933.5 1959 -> 1.25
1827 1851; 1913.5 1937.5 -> 1.09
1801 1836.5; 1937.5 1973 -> 1.31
